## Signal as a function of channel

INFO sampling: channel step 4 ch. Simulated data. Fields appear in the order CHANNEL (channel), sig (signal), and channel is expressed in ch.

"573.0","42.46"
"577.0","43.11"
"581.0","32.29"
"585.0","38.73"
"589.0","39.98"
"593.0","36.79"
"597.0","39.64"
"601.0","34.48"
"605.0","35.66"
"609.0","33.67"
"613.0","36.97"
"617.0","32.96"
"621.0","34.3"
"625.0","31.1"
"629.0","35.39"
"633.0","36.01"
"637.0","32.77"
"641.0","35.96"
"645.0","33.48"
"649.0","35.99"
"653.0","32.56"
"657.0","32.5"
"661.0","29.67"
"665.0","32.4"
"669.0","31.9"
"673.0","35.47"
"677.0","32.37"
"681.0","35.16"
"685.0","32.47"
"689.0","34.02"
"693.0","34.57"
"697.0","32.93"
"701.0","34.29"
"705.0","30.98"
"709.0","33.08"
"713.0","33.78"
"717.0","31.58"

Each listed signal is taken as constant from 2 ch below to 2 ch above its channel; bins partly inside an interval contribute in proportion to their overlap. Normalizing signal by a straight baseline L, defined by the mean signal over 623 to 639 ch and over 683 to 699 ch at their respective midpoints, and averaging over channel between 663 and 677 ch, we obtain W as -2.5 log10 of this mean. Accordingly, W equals 0.016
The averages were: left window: 33.8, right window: 33.5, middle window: 33.1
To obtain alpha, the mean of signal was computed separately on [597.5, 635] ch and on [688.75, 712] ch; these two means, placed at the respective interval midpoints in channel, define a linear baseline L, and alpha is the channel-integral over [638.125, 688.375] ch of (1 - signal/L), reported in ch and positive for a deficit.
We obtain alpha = 0.9 ch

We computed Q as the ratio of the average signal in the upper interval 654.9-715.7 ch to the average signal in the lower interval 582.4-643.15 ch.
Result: 0.93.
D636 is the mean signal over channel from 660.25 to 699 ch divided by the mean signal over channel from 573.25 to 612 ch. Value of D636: 0.89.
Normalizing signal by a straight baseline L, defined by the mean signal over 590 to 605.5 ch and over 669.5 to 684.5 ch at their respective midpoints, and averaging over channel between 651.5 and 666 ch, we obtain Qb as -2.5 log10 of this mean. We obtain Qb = 0.09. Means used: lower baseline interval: 37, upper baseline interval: 33.9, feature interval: 31.7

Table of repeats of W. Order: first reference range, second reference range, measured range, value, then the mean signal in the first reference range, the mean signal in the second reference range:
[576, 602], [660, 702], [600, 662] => 0.05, 37.8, 33.3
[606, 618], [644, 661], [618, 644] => -0.01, 34.8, 33.2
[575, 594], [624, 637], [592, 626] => 0.03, 38.3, 34.2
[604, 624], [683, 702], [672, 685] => -0.01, 34.5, 33.6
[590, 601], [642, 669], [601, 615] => 0.04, 37.7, 32.8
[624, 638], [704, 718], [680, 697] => -0.03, 34.1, 32.5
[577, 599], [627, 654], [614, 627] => 0.09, 38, 34.7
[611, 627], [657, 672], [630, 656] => -0.05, 33.8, 31.8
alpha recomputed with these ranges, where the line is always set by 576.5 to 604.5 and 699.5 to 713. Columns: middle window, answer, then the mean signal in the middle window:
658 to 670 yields 1.1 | 31.4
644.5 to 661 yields 0.9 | 33.2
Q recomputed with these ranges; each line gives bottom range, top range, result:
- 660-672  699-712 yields 1.03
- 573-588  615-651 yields 0.88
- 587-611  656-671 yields 0.86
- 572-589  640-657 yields 0.88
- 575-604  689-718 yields 0.88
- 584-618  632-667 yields 0.91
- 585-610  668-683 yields 0.92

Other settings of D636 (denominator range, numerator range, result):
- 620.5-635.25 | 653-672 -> 0.93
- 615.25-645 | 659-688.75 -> 0.97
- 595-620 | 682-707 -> 0.94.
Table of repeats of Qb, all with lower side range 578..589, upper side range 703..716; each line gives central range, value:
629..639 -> 0.02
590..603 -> -0.02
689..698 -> -0.03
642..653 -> 0.01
